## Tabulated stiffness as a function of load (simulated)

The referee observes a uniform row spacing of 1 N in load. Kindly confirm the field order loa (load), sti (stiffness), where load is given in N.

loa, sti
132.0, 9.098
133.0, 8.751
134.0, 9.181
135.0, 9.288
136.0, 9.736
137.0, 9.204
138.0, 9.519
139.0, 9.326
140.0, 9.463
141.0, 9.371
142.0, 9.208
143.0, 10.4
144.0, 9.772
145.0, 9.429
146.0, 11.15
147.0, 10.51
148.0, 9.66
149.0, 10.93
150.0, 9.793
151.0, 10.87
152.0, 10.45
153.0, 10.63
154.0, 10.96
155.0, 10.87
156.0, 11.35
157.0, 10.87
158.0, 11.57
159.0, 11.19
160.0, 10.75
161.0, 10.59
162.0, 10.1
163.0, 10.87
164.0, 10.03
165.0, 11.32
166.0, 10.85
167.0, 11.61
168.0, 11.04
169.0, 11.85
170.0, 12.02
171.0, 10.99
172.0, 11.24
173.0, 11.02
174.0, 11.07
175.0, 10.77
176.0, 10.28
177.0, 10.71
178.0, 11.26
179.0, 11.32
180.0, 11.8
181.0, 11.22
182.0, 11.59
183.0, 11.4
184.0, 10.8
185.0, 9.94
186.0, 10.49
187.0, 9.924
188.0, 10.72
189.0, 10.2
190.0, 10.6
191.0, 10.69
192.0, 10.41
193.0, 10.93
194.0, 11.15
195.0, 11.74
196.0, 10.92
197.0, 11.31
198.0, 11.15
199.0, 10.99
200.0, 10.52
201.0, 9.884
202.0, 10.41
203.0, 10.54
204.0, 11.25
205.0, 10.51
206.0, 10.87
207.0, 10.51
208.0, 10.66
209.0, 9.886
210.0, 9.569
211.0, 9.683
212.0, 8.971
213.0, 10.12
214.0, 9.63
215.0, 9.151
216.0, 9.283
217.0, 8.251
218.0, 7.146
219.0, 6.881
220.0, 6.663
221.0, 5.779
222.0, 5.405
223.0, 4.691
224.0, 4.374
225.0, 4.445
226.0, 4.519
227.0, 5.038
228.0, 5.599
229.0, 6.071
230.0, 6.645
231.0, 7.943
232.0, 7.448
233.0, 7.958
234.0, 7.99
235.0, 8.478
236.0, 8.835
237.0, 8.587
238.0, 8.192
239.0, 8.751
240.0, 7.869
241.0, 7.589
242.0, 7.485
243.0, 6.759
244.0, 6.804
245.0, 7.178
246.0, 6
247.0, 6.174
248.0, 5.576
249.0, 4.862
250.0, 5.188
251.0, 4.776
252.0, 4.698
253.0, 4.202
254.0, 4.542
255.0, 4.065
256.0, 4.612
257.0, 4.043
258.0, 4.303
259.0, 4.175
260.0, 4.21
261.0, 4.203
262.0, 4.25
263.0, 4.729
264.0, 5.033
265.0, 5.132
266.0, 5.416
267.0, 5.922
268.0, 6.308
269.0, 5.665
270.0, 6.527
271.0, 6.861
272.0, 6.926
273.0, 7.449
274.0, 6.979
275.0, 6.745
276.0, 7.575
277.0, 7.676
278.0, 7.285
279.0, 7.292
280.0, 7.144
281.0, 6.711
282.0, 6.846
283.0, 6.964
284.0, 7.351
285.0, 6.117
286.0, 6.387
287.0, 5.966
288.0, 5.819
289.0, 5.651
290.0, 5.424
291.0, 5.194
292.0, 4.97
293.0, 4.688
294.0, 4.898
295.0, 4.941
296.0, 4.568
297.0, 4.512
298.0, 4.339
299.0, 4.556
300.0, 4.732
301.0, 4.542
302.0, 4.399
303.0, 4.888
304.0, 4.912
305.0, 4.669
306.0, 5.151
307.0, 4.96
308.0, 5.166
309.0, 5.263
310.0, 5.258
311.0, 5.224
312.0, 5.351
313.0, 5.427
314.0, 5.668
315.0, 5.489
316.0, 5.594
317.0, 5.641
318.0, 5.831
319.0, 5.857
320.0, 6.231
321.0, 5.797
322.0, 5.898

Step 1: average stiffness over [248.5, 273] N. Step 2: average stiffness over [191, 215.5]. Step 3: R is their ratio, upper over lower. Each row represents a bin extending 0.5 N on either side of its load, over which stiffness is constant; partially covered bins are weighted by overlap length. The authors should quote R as 0.5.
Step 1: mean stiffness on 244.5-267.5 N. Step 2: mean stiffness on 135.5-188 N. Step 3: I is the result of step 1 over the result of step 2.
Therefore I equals 0.5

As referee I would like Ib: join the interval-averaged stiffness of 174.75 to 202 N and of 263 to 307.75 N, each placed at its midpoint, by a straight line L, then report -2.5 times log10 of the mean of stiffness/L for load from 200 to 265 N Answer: 0.23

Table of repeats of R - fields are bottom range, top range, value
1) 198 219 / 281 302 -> 0.55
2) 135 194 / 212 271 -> 0.59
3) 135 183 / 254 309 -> 0.52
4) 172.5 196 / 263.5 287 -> 0.61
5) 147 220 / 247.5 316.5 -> 0.52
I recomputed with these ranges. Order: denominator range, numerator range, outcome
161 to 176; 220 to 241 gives 0.61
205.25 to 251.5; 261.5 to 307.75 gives 0.78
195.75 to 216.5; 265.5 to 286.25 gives 0.66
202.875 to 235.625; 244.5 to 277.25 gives 0.70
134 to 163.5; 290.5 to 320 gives 0.50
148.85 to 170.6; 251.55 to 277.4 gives 0.50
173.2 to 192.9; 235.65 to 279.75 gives 0.56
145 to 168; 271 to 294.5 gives 0.60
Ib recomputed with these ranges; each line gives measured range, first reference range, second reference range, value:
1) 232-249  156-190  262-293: 0.073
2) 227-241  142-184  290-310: 0.013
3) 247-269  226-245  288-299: 0.307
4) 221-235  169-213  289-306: 0.379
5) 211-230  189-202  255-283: 0.322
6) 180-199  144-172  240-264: -0.212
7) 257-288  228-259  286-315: -0.076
